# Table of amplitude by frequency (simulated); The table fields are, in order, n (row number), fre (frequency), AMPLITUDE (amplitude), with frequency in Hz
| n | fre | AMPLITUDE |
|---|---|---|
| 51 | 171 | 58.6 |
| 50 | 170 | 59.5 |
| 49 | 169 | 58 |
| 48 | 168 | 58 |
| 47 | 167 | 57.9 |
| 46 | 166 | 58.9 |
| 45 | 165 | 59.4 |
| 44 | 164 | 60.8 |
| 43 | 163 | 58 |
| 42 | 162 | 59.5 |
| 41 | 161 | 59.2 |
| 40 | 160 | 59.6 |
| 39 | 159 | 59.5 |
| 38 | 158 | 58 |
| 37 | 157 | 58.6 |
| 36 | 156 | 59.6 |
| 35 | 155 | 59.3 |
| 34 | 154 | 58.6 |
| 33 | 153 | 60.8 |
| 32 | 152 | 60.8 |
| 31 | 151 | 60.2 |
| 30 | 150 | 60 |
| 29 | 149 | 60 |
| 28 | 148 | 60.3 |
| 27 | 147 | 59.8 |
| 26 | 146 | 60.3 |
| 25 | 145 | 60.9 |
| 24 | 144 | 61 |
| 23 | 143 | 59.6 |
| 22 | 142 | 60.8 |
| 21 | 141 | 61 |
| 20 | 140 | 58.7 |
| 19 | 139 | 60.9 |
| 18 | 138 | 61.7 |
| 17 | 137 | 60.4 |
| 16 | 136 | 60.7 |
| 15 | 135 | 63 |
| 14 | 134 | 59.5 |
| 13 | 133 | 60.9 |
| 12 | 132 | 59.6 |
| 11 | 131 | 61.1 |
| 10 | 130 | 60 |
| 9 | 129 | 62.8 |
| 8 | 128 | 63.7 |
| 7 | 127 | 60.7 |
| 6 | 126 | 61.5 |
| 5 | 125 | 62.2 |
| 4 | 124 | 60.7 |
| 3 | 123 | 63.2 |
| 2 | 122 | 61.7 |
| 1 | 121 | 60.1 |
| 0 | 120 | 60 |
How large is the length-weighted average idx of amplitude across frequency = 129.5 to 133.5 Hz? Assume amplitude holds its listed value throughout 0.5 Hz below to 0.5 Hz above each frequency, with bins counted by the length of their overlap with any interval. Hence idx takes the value 60.4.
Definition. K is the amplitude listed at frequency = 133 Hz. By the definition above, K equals 60.9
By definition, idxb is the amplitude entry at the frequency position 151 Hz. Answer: 60.2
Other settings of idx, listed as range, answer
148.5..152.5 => 60.2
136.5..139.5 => 61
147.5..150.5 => 60.1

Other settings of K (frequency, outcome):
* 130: 60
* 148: 60.3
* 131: 61.1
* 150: 60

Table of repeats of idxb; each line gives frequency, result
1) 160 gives 59.6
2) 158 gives 58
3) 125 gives 62.2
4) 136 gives 60.7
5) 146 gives 60.3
